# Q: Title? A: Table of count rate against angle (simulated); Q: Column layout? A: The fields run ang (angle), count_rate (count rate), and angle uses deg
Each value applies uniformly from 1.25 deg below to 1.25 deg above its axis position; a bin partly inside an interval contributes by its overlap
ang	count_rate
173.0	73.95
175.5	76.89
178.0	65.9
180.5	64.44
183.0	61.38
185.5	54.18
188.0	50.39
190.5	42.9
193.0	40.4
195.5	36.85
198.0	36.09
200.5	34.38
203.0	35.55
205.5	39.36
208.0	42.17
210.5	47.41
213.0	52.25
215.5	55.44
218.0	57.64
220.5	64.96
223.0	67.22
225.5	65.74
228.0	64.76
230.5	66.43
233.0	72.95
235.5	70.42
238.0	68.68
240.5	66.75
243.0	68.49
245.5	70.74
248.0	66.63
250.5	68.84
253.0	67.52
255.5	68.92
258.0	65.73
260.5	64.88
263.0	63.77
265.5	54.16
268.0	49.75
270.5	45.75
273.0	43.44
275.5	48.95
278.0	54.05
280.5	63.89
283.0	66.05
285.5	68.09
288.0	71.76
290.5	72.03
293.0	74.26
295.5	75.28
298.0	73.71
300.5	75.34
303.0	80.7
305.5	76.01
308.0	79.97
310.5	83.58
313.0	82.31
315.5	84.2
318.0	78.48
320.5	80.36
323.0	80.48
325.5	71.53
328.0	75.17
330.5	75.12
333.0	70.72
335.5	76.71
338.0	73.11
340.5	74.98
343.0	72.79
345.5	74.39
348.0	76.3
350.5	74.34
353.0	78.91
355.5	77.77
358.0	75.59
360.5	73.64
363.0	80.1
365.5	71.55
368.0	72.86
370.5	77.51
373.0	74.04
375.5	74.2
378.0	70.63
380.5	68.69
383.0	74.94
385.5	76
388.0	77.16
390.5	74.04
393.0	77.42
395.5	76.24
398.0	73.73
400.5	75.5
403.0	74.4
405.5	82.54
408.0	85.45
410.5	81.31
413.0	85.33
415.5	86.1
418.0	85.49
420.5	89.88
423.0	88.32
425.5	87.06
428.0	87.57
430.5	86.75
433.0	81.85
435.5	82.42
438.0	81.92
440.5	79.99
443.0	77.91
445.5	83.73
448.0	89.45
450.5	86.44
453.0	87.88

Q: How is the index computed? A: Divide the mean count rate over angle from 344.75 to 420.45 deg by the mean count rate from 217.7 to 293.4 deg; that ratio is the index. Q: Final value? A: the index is 1.21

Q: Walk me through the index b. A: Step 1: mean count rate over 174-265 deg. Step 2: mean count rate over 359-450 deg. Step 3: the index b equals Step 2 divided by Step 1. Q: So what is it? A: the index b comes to 1.36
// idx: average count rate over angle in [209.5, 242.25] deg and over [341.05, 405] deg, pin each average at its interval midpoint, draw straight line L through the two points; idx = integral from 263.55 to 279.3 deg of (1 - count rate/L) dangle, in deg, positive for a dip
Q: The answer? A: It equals 4.0 deg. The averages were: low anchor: 63.3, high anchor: 75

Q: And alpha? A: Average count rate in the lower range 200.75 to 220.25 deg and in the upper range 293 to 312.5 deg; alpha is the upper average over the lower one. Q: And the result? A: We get 1.64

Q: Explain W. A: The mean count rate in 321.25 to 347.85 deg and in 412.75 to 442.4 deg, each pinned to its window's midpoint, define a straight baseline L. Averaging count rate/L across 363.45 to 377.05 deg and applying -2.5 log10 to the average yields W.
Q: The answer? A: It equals 0.06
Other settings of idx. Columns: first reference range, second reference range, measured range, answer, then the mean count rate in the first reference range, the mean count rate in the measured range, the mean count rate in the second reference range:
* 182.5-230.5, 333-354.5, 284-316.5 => -4.55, 50.2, 76.6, 75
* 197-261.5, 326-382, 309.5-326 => -2.43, 59.7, 80.5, 74.5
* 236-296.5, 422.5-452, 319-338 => -1.17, 63.7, 75.6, 84.4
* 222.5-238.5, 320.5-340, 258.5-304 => 5.15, 68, 63.6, 75.1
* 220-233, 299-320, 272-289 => 3.59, 66.6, 59.5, 80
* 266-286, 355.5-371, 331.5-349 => -1.08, 54.5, 74.1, 75.3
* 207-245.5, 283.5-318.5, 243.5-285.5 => 5.37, 62.5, 60.6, 76.6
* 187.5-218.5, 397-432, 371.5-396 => 1.08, 43.4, 74.3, 83.6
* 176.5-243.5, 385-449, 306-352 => -4.23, 55.2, 76.9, 81.9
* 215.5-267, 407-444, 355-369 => 0.53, 65.9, 75.2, 84.5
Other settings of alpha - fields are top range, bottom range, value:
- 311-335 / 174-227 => 1.49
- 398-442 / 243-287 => 1.37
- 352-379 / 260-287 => 1.33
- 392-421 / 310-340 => 1.05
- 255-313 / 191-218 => 1.55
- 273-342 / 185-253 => 1.30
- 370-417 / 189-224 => 1.66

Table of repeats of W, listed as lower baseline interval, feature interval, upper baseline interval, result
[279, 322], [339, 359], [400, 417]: 0.04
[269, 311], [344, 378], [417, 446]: 0.01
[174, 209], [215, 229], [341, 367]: -0.17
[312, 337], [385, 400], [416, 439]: 0.10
